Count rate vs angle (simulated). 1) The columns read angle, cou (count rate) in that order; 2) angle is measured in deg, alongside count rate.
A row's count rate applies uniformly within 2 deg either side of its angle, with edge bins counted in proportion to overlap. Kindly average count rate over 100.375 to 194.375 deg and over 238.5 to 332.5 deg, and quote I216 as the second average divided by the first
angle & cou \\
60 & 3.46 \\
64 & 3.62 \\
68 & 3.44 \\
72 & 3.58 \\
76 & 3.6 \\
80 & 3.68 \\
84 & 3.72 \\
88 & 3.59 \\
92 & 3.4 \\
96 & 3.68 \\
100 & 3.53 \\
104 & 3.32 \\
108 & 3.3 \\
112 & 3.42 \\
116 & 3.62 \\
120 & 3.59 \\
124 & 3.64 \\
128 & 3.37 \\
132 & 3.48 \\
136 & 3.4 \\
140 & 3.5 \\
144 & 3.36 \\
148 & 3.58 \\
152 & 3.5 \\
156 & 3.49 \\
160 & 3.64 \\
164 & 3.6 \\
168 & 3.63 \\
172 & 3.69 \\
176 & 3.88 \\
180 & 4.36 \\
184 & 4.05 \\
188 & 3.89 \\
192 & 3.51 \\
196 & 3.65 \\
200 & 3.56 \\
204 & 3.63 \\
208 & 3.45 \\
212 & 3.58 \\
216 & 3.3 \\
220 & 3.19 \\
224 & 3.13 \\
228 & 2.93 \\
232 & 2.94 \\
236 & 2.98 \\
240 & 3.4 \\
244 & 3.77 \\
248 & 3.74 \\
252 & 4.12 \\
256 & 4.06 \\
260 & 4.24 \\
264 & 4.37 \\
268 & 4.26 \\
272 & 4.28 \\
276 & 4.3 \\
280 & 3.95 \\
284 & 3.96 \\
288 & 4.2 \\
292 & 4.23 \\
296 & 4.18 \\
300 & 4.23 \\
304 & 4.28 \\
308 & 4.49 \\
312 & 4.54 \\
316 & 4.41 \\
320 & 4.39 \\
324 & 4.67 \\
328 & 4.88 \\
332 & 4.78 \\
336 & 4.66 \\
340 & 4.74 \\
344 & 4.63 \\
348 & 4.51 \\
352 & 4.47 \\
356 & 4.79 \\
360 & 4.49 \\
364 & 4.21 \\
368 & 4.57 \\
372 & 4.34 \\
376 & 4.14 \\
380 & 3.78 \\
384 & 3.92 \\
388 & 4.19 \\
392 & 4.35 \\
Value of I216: 1.2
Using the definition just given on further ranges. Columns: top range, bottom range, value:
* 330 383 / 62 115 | 1.26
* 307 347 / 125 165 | 1.32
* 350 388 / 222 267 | 1.19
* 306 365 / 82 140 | 1.31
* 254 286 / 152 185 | 1.11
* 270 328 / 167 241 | 1.23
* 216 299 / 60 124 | 1.07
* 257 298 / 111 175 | 1.18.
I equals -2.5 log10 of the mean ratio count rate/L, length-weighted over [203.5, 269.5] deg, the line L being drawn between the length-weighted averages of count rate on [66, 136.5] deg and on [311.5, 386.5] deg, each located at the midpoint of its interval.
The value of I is 0.13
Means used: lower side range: 3.52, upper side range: 4.47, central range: 3.59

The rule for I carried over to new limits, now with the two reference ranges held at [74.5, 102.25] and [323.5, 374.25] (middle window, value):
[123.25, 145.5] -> 0.10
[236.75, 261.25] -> 0.10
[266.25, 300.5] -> 0.04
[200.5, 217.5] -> 0.16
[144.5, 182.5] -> 0.05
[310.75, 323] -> 0.00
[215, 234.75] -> 0.31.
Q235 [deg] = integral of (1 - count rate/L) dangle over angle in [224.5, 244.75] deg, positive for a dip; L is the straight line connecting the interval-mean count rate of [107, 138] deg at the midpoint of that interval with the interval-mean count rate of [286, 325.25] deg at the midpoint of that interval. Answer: 4.3 deg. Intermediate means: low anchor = 3.48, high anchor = 4.36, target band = 3.16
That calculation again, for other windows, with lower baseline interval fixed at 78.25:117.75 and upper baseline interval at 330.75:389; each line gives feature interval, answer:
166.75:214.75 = 1.3 deg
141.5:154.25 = 0.7 deg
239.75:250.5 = 0.9 deg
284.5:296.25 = 0.0 deg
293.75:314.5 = -0.6 deg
